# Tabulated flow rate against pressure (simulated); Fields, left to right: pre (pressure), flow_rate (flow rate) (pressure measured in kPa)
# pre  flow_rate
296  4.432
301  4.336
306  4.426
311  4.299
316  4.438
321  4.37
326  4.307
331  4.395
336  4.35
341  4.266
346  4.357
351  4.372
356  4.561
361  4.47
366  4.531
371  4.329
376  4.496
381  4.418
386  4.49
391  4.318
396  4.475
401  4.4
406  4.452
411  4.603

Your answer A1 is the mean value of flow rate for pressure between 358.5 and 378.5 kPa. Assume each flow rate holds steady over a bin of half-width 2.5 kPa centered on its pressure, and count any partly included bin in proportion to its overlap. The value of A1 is 4.46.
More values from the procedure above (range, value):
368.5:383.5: 4.41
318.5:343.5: 4.34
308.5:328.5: 4.35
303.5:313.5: 4.36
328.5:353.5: 4.35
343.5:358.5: 4.43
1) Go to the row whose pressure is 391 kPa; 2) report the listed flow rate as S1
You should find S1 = 4.318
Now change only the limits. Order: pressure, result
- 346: 4.357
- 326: 4.307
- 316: 4.438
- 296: 4.432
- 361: 4.47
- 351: 4.372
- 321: 4.37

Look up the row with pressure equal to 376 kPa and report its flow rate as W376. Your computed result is 4.496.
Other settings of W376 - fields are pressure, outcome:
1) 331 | 4.395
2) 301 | 4.336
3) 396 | 4.475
